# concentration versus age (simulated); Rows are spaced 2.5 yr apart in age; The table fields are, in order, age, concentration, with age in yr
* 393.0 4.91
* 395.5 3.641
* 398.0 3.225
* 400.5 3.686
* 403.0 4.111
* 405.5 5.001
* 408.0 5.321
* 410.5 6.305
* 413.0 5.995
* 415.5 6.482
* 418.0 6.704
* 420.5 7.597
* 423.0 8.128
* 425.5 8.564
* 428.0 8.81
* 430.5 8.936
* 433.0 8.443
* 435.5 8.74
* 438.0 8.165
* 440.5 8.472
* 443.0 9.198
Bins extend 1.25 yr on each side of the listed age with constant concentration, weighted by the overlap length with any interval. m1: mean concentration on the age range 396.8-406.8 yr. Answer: 4.02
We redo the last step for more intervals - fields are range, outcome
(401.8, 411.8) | 5.19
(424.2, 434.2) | 8.69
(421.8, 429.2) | 8.5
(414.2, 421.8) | 6.93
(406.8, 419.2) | 6.16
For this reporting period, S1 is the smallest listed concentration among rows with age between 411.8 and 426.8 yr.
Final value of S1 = 5.995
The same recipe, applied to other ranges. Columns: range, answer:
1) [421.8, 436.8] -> 8.128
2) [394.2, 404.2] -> 3.225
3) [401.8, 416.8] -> 4.111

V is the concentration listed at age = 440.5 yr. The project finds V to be 8.472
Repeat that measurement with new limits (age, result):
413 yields 5.995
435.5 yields 8.74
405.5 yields 5.001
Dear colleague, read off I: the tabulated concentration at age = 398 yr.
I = 3.225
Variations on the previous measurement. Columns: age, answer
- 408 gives 5.321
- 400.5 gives 3.686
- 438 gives 8.165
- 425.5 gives 8.564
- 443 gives 9.198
